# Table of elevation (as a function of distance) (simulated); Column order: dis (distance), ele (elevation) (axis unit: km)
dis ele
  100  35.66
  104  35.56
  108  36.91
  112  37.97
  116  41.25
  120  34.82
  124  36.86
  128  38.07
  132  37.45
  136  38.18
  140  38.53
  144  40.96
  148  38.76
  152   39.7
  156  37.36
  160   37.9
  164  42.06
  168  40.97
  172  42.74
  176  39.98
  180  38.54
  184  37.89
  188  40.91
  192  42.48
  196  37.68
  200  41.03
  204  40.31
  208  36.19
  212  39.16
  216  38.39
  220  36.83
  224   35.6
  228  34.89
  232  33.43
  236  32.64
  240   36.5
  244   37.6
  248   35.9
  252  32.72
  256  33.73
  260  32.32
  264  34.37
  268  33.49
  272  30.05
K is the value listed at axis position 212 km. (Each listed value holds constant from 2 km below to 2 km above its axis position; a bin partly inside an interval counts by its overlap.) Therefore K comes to 39.16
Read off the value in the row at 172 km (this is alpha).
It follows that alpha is 42.74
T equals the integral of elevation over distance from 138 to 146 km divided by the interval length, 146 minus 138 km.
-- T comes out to 39.7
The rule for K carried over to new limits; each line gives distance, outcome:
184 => 37.89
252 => 32.72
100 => 35.66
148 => 38.76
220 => 36.83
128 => 38.07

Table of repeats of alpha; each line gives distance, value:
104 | 35.56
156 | 37.36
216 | 38.39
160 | 37.9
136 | 38.18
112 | 37.97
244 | 37.6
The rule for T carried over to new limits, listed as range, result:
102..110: 36.2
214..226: 36.9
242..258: 35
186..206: 40.5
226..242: 34.4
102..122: 37.3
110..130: 37.8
